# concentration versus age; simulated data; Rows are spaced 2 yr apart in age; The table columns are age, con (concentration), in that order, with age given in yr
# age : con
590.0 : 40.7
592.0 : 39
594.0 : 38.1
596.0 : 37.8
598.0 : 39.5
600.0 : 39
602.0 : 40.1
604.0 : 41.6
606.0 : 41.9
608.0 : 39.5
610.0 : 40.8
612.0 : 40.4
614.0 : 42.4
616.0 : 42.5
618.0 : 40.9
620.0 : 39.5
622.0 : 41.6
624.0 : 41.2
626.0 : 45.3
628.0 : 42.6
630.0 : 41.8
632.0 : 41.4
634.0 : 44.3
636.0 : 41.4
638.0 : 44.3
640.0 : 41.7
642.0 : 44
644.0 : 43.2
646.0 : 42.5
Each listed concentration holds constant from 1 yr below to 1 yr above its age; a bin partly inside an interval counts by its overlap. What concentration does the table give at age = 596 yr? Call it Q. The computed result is 37.8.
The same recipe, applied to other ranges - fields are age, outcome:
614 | 42.4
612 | 40.4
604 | 41.6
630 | 41.8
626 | 45.3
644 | 43.2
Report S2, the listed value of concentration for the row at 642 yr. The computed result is 44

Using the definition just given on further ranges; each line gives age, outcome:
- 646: 42.5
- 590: 40.7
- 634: 44.3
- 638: 44.3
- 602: 40.1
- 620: 39.5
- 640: 41.7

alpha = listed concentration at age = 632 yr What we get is 41.4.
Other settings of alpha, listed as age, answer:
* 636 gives 41.4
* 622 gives 41.6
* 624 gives 41.2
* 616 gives 42.5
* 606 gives 41.9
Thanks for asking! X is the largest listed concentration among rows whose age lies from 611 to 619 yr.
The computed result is 42.5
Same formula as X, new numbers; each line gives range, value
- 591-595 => 39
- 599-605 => 41.6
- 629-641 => 44.3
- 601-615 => 42.4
